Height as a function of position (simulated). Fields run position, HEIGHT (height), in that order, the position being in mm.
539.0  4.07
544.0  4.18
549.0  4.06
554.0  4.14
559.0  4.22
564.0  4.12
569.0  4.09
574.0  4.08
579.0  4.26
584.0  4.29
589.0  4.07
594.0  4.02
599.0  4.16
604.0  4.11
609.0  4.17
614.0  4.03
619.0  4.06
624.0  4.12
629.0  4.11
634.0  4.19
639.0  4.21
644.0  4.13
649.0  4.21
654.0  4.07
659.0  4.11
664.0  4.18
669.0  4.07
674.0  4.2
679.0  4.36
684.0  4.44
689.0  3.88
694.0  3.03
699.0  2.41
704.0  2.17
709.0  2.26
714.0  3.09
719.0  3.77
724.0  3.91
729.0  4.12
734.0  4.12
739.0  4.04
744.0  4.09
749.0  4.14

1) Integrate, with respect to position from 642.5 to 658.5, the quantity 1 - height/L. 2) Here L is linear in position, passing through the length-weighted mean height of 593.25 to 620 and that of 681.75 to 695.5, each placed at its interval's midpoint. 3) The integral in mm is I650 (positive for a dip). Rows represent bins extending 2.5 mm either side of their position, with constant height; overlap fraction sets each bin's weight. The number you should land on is -0.73 mm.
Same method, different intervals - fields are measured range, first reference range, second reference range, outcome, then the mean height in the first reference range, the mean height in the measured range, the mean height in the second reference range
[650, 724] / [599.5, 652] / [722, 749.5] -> 9.0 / 4.13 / 3.6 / 4.07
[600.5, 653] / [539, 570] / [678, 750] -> -3.5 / 4.13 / 4.13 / 3.56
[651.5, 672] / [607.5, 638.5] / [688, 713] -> -4.2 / 4.12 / 4.11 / 2.7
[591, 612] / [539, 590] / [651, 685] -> 0.3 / 4.15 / 4.11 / 4.19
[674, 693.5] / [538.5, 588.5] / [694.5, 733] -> -4.4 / 4.15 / 4.1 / 3.14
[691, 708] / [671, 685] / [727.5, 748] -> 6.8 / 4.31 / 2.55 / 4.09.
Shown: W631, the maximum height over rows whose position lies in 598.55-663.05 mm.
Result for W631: 4.21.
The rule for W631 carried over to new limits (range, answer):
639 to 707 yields 4.44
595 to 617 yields 4.17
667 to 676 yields 4.2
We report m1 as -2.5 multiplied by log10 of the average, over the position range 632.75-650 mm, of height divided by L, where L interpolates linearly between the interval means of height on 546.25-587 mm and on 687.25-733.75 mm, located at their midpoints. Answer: -0.14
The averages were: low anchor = 4.16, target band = 4.18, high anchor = 3.22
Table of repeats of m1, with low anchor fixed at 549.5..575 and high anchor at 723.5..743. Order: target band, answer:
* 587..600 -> 0.01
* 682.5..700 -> 0.18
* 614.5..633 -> 0.00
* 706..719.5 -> 0.37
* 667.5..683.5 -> -0.04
